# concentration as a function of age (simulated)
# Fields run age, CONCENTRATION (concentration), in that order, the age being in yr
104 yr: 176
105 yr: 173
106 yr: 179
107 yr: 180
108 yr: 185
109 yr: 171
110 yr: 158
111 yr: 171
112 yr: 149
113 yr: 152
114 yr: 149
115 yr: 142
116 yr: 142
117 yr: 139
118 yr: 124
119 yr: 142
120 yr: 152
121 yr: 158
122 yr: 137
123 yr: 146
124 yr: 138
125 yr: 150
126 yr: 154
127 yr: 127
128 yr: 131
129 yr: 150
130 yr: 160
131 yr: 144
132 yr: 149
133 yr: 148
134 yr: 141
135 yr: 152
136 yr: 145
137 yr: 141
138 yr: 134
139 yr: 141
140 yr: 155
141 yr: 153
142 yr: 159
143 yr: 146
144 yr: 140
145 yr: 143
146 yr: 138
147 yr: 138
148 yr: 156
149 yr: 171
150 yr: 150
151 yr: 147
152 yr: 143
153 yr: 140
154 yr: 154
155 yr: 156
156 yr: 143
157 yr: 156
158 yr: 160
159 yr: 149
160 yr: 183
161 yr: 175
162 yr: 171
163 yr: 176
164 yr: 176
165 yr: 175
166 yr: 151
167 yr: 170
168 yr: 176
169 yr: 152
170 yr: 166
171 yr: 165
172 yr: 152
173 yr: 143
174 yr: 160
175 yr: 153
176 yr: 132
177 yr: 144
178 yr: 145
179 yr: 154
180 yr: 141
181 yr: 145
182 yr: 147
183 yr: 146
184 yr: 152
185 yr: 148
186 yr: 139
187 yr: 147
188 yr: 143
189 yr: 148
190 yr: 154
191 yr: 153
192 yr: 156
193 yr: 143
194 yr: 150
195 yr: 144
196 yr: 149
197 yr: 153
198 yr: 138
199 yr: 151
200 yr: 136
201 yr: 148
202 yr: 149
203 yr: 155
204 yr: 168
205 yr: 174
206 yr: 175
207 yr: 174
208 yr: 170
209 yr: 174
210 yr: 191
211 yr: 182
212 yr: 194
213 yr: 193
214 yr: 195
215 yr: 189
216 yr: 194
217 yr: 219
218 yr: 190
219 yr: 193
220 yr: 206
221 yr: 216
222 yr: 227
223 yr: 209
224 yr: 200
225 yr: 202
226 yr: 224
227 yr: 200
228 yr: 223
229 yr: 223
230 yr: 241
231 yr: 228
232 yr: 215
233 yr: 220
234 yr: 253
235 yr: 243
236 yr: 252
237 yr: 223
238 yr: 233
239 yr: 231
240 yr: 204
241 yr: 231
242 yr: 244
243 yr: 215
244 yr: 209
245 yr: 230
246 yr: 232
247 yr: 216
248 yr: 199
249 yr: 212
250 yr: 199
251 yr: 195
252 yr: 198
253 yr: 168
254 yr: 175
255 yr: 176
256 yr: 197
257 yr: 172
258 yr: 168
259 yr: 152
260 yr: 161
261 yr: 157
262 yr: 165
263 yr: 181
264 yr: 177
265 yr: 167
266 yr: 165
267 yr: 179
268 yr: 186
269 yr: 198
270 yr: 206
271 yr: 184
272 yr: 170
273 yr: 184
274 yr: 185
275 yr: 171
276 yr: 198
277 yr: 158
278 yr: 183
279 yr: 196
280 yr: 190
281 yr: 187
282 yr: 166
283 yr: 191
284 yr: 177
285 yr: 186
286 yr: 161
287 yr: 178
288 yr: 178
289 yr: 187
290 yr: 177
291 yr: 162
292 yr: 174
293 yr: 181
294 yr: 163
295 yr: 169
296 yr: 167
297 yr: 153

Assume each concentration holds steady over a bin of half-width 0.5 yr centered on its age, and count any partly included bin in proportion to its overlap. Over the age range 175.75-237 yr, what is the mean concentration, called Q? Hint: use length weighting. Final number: 179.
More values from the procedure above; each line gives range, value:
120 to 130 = 145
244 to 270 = 186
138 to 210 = 154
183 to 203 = 148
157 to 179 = 160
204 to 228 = 195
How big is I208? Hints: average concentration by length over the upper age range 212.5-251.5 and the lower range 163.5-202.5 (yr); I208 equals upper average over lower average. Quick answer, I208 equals 1.43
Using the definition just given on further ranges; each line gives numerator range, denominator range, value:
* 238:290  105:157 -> 1.26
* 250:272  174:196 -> 1.21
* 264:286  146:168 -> 1.14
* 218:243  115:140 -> 1.54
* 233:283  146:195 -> 1.27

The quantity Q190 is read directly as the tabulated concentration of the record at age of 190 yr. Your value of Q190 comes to 154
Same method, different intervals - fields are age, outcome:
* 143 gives 146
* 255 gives 176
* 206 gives 175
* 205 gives 174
